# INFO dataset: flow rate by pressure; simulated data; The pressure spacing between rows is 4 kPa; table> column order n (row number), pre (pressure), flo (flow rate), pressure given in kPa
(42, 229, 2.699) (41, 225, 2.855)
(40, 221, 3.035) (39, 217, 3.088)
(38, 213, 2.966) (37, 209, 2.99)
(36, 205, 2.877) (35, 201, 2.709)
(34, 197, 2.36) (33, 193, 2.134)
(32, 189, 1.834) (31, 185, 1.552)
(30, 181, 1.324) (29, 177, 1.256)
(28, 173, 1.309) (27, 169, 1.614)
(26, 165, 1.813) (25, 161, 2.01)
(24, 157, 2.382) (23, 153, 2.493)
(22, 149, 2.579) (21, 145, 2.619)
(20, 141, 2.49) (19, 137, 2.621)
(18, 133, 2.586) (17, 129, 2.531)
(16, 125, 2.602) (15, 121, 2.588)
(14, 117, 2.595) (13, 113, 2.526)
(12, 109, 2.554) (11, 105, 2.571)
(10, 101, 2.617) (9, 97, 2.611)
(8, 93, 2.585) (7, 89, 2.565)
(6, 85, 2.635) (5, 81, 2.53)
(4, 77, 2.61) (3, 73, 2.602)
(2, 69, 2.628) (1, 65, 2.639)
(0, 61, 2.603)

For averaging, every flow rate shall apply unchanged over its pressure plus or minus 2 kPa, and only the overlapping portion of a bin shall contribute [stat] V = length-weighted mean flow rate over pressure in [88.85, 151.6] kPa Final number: 2.58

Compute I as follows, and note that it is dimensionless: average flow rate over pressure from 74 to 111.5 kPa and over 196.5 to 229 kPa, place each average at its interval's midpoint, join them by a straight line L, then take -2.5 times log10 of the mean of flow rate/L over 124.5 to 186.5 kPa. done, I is 0.28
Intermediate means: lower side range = 2.59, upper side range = 2.87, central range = 2.1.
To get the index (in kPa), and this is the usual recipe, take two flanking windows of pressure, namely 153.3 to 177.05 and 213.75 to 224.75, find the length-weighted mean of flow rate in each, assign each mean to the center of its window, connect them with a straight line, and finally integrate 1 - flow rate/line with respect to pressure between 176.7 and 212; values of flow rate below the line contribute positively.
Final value 4.7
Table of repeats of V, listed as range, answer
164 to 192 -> 1.54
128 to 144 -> 2.56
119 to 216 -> 2.27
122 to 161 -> 2.52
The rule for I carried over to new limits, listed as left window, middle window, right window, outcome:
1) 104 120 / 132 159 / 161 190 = -0.24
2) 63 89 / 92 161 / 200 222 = 0.08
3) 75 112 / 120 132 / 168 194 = -0.17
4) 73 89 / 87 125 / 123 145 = 0.00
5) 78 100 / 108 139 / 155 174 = -0.15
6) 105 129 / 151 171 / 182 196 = 0.04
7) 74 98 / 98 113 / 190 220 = 0.01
